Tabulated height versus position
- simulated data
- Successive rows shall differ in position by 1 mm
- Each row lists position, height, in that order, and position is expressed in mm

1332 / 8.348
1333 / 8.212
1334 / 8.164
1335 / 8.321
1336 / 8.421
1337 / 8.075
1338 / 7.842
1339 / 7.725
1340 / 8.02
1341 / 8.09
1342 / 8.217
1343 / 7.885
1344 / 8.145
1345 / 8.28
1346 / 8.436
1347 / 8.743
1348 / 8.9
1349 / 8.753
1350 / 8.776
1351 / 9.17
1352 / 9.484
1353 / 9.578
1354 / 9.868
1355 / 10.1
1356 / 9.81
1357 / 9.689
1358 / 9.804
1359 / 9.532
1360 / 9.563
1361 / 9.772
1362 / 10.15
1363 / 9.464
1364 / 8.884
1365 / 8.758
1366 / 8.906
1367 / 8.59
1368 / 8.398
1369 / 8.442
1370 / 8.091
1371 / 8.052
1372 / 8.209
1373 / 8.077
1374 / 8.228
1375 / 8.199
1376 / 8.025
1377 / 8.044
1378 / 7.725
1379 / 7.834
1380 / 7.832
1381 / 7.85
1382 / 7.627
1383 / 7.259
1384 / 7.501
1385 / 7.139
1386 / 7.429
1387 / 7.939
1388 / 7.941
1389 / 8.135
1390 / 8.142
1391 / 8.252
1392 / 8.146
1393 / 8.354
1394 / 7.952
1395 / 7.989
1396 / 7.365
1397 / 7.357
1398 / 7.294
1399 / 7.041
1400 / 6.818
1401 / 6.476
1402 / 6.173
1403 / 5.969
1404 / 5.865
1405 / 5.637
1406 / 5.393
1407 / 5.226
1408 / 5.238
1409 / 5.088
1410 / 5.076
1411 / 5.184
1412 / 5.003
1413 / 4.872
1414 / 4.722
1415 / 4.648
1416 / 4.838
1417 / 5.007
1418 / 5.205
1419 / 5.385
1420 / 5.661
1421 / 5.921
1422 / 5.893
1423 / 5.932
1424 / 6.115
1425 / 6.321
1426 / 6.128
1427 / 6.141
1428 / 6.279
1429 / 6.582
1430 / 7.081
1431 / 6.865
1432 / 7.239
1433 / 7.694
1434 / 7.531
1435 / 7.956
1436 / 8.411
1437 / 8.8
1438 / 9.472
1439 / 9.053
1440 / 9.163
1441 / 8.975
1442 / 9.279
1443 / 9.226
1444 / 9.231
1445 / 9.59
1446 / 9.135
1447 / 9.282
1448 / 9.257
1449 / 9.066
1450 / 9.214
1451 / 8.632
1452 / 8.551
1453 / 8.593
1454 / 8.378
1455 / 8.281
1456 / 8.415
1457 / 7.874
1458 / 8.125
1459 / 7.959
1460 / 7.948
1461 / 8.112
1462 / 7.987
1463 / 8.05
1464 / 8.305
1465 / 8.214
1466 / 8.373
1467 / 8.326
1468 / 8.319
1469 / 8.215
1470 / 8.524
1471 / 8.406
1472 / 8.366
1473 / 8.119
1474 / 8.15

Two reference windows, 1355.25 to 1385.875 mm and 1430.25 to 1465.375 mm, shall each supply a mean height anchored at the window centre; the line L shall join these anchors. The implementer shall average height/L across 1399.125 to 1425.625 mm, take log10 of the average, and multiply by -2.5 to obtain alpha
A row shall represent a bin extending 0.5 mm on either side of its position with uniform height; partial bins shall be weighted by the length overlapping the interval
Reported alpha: 0.464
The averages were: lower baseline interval 8.51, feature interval 5.55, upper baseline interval 8.5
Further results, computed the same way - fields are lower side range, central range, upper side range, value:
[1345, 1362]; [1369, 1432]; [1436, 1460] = 0.32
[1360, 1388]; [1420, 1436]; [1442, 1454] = 0.31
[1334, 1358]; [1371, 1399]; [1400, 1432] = -0.12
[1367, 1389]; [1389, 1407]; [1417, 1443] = 0.09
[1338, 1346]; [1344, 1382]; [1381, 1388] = -0.13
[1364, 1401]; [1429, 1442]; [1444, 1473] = 0.02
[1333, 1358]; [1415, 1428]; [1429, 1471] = 0.44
